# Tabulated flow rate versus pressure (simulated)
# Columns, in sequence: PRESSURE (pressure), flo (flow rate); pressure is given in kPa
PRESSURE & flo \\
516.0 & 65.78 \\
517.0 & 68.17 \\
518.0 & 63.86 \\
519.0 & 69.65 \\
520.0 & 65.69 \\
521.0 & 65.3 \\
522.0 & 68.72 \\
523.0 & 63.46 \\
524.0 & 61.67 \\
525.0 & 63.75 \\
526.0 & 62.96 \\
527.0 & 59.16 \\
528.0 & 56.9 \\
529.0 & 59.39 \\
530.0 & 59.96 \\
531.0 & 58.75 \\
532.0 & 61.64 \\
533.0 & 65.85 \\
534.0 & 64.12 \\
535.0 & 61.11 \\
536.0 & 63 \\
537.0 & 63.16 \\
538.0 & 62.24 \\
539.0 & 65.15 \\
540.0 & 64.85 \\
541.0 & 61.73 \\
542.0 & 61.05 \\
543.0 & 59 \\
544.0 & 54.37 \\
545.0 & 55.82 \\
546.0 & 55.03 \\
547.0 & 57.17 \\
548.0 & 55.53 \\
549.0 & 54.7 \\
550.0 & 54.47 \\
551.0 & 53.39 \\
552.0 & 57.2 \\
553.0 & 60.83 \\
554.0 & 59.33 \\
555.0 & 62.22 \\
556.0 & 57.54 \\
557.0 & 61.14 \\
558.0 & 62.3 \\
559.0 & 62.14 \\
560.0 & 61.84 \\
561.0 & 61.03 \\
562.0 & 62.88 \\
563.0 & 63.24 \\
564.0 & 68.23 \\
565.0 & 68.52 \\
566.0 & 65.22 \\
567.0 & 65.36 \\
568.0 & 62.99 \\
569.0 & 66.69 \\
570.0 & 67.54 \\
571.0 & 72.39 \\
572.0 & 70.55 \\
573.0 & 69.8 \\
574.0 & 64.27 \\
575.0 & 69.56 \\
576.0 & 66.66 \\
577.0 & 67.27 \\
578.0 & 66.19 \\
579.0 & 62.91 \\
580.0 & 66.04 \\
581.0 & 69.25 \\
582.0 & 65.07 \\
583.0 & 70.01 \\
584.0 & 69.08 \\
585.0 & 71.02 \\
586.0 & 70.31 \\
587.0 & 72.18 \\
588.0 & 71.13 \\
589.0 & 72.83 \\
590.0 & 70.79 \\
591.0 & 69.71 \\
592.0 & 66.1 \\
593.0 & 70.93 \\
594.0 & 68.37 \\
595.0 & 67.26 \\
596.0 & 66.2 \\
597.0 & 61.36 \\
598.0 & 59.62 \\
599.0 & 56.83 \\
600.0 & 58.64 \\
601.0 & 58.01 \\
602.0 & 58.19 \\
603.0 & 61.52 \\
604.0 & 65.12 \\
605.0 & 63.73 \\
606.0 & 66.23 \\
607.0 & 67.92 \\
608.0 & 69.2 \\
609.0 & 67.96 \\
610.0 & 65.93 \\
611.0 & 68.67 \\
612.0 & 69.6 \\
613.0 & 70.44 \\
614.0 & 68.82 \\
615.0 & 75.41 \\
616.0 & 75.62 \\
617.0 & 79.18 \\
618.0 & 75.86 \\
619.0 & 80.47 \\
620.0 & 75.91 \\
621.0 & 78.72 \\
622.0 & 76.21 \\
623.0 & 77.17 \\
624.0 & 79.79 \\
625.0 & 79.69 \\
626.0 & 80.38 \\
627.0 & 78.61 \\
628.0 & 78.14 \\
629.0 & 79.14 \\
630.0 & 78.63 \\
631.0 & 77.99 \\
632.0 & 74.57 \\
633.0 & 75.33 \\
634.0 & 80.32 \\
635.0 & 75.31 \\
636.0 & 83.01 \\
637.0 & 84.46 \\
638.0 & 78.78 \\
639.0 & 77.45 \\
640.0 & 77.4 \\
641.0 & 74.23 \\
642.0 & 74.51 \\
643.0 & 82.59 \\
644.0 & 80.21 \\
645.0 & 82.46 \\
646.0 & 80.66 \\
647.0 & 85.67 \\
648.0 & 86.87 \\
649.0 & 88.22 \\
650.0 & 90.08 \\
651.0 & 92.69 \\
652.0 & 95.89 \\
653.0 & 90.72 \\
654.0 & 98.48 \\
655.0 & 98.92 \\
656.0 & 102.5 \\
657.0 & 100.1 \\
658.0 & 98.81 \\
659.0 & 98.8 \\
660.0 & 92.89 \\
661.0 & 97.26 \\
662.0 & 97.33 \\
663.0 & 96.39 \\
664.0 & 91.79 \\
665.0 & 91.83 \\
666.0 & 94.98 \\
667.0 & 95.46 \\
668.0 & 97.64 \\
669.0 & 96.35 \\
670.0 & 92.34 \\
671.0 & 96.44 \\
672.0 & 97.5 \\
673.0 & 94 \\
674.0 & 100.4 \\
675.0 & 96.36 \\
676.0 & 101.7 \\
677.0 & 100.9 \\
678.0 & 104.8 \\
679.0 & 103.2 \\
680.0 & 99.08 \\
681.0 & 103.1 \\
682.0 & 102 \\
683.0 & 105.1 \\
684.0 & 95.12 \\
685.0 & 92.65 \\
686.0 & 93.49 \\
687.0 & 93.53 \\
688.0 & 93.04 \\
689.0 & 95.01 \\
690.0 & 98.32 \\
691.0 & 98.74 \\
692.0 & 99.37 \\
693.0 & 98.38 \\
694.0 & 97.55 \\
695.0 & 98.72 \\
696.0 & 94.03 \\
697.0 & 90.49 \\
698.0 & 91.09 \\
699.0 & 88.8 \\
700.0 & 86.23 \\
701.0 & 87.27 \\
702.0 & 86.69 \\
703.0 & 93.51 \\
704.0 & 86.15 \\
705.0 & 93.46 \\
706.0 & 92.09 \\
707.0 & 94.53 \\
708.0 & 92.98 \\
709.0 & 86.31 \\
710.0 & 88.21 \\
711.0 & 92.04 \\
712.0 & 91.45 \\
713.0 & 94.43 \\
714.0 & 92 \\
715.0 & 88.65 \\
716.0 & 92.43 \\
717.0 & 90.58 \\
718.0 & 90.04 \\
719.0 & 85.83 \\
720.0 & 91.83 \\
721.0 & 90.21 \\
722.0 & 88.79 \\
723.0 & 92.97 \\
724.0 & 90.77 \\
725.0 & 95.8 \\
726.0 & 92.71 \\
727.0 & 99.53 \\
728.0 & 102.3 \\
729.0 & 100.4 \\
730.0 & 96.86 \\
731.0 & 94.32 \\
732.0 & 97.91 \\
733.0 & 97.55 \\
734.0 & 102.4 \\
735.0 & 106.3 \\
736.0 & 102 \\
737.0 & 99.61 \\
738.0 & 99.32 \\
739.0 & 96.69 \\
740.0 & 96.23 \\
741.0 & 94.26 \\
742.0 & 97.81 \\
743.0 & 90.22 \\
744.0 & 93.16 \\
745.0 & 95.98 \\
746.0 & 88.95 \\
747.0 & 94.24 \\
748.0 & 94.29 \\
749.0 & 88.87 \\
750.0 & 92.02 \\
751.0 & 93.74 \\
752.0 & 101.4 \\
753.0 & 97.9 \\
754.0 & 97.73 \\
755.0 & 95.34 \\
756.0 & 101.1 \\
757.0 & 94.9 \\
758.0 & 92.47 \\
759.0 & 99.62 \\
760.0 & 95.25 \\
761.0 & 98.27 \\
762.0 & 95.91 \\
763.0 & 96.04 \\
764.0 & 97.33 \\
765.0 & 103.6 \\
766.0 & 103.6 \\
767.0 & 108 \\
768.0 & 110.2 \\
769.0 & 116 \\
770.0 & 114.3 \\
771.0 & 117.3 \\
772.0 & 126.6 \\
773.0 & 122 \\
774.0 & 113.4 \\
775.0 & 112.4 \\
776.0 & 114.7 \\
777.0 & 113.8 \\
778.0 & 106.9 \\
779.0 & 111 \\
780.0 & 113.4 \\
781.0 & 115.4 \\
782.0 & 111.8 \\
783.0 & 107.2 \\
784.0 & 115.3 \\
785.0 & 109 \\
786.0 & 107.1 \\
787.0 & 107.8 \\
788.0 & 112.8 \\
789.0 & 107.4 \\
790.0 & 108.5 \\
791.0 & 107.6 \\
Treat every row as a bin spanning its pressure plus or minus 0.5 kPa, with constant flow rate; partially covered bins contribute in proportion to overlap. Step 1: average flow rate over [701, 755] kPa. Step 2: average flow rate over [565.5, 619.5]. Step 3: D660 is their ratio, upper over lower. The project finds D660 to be 1.39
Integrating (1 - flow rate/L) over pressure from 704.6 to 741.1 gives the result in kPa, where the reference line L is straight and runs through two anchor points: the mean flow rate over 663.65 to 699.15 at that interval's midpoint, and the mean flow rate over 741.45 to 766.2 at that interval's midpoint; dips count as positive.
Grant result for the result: 0.7 kPa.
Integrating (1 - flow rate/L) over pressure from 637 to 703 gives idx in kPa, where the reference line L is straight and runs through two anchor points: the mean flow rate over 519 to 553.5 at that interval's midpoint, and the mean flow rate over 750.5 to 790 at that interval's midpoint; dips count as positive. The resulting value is -4.8 kPa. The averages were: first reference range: 60.6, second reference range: 107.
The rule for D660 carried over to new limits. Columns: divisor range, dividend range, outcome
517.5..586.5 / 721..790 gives 1.61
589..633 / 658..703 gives 1.36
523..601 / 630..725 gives 1.44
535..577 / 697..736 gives 1.49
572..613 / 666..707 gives 1.44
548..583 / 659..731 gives 1.48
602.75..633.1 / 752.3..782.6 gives 1.45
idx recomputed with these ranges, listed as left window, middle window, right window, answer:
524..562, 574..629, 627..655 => 2.90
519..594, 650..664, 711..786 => -2.31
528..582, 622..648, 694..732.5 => -0.55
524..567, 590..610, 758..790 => 2.11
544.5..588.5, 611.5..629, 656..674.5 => 1.09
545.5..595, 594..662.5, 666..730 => 0.55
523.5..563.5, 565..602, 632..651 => 0.98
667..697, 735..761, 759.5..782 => 2.54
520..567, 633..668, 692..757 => -3.46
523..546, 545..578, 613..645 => 1.64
